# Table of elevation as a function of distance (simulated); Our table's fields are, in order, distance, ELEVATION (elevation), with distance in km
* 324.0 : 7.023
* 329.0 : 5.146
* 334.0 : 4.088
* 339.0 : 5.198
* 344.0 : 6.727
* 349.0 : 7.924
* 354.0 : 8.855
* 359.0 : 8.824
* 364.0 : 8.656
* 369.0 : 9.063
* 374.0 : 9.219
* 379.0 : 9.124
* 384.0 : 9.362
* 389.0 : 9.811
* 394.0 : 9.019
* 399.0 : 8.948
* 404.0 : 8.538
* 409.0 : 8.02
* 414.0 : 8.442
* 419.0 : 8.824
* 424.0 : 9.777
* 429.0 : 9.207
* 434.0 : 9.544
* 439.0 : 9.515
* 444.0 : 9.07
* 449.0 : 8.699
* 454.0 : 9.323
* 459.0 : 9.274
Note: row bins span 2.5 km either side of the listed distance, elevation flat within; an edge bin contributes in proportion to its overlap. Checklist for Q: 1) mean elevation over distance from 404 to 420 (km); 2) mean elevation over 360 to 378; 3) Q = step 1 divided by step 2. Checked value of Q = 0.94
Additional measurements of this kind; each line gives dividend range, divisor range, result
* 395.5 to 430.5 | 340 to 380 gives 1.05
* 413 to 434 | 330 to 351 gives 1.56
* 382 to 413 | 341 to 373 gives 1.07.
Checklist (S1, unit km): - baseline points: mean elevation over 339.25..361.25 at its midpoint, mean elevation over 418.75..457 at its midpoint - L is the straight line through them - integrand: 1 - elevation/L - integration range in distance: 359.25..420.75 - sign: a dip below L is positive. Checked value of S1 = -3.49 km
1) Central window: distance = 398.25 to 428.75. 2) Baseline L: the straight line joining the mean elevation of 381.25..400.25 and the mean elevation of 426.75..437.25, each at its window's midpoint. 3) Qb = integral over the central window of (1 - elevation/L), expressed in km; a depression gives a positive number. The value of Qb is 1.9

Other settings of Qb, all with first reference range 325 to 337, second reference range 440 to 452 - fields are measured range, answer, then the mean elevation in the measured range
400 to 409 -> -1.1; 8.46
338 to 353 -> -4.1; 6.98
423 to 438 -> -1.9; 9.48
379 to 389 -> -3.8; 9.41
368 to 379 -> -4.6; 9.15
